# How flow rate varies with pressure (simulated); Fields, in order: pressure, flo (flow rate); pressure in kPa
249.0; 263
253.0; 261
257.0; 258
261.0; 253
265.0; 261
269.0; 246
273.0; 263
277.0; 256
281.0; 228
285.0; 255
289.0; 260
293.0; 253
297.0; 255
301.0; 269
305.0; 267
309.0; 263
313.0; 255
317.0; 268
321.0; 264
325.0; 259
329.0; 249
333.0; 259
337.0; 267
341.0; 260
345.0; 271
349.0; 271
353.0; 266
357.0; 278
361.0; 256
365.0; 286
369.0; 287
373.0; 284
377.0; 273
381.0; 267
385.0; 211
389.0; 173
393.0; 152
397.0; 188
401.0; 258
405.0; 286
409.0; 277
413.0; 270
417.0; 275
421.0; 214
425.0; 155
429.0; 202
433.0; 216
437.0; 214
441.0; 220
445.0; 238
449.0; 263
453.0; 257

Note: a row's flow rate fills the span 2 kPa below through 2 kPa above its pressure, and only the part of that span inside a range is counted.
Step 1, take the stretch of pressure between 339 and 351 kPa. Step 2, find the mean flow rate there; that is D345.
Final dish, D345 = 267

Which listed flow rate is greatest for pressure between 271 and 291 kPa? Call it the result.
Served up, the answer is 263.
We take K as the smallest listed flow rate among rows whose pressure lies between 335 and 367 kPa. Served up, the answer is 256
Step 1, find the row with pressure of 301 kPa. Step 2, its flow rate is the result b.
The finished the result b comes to 269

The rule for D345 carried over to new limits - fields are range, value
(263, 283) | 251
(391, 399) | 170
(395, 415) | 256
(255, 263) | 256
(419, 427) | 184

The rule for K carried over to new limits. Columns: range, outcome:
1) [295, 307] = 255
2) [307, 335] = 249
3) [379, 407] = 152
